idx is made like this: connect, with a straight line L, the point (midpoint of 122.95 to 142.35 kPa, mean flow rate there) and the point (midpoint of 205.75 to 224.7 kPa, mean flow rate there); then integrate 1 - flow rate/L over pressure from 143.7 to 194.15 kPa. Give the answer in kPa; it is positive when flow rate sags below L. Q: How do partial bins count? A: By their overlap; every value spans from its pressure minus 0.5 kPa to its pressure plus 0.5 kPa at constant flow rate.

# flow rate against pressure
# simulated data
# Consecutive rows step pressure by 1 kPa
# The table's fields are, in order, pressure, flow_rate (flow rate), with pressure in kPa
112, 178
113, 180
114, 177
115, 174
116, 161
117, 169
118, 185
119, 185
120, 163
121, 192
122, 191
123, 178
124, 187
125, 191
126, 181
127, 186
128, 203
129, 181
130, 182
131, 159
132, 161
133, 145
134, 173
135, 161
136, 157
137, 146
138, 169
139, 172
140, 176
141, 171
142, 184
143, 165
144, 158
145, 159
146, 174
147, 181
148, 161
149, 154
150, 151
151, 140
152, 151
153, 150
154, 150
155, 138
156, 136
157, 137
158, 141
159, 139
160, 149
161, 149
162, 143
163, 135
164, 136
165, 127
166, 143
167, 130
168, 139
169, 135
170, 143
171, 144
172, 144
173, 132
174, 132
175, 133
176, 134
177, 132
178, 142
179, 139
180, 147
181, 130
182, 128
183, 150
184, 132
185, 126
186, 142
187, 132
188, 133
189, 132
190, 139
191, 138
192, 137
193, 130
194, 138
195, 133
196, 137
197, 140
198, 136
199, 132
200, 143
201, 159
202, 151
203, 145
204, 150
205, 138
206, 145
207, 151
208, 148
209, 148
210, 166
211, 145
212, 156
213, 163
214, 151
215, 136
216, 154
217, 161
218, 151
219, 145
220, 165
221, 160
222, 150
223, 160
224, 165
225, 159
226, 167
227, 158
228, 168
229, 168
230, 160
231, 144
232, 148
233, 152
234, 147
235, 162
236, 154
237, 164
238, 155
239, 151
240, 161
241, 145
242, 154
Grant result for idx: 7.1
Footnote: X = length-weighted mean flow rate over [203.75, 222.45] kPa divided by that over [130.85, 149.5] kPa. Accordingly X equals 0.92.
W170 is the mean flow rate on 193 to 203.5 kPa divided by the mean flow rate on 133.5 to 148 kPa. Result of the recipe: 0.84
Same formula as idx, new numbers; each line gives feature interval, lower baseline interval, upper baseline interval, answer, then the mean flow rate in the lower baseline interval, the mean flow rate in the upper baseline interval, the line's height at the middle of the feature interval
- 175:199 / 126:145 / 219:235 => 4.0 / 169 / 158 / 163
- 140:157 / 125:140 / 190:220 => 0.8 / 171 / 146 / 165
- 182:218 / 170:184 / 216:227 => 1.2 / 137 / 158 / 148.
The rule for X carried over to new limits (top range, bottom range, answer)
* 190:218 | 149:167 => 1.02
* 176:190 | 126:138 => 0.80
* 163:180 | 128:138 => 0.83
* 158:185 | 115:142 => 0.79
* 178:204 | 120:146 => 0.80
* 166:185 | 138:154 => 0.84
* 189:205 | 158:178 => 1.02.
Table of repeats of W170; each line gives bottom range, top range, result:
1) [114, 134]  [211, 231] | 0.89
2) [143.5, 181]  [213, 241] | 1.09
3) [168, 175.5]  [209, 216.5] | 1.11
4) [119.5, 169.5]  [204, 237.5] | 0.97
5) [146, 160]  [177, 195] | 0.91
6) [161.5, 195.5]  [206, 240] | 1.14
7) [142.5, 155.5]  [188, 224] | 0.94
